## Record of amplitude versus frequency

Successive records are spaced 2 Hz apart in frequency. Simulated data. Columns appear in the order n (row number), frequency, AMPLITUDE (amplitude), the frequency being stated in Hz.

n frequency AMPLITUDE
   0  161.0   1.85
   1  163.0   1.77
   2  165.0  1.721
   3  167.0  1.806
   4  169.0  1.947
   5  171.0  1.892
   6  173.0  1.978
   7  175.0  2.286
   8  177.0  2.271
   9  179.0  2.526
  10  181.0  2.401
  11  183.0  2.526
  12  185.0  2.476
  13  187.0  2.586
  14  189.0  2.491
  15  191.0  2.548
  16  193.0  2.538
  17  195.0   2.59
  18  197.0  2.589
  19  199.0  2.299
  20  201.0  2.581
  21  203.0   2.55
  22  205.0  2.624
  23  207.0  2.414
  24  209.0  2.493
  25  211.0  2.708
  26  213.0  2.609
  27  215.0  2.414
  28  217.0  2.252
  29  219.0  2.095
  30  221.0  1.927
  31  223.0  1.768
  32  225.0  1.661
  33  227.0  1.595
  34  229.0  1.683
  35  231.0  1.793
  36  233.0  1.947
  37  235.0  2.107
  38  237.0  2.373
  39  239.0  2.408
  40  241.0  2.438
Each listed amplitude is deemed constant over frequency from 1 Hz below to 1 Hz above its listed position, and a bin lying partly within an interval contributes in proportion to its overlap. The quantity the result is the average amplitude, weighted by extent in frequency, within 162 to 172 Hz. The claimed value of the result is 1.83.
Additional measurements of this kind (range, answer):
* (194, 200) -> 2.49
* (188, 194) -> 2.53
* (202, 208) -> 2.53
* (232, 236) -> 2.03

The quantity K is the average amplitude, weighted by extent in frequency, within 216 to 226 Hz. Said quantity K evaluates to 1.94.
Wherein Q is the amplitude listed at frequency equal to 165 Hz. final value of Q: 1.721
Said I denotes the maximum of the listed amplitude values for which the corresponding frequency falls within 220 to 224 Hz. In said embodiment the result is 1.927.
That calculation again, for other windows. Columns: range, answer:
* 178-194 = 2.586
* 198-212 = 2.708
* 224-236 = 2.107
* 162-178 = 2.286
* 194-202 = 2.59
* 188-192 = 2.548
